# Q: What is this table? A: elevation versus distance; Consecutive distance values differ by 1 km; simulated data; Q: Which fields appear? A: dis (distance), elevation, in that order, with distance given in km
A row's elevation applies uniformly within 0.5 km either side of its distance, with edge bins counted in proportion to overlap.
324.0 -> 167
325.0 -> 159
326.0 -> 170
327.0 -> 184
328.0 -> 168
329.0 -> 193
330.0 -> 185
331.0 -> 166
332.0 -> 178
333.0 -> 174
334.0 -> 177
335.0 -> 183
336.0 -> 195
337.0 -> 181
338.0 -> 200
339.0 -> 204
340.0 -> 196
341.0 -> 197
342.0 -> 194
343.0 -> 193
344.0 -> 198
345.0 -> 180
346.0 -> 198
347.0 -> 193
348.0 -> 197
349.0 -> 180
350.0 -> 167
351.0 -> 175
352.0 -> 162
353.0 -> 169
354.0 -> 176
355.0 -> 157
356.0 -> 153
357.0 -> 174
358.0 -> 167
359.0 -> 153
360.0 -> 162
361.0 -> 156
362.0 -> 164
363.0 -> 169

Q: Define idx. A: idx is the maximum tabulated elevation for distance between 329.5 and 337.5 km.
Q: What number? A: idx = 195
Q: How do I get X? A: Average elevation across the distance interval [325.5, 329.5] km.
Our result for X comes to 179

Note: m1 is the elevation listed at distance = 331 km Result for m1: 166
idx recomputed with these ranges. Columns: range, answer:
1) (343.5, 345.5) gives 198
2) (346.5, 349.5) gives 197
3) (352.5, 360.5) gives 176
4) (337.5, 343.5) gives 204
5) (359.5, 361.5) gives 162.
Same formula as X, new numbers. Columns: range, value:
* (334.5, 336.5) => 189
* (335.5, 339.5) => 195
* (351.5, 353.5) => 166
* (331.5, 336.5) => 181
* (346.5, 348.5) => 195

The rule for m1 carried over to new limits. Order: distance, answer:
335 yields 183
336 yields 195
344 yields 198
